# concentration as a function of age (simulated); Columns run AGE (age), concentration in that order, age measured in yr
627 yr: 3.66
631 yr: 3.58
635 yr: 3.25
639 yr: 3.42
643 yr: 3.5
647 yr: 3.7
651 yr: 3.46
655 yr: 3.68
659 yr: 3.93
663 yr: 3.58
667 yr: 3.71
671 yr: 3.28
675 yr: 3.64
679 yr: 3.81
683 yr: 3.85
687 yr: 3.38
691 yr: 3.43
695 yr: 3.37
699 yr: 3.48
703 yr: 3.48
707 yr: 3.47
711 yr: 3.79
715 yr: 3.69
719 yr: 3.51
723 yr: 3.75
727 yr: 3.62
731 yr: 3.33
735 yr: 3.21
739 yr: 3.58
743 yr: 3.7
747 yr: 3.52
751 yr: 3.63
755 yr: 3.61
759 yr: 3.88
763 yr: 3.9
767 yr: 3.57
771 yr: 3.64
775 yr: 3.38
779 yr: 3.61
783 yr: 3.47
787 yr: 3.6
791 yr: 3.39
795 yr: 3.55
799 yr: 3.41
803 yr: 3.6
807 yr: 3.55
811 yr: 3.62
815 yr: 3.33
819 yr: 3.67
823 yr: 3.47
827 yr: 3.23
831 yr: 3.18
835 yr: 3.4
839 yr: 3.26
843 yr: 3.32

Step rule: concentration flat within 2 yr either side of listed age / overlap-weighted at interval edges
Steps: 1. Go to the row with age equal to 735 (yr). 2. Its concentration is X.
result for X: 3.21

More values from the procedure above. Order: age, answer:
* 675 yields 3.64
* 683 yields 3.85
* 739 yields 3.58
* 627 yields 3.66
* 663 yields 3.58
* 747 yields 3.52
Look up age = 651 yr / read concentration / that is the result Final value 3.46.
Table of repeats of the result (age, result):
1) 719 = 3.51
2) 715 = 3.69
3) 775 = 3.38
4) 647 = 3.7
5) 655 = 3.68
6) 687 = 3.38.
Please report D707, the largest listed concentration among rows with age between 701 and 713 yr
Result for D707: 3.79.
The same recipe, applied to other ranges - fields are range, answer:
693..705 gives 3.48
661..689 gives 3.85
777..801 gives 3.61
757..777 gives 3.9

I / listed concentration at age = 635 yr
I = 3.25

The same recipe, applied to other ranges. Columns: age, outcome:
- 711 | 3.79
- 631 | 3.58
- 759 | 3.88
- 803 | 3.6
